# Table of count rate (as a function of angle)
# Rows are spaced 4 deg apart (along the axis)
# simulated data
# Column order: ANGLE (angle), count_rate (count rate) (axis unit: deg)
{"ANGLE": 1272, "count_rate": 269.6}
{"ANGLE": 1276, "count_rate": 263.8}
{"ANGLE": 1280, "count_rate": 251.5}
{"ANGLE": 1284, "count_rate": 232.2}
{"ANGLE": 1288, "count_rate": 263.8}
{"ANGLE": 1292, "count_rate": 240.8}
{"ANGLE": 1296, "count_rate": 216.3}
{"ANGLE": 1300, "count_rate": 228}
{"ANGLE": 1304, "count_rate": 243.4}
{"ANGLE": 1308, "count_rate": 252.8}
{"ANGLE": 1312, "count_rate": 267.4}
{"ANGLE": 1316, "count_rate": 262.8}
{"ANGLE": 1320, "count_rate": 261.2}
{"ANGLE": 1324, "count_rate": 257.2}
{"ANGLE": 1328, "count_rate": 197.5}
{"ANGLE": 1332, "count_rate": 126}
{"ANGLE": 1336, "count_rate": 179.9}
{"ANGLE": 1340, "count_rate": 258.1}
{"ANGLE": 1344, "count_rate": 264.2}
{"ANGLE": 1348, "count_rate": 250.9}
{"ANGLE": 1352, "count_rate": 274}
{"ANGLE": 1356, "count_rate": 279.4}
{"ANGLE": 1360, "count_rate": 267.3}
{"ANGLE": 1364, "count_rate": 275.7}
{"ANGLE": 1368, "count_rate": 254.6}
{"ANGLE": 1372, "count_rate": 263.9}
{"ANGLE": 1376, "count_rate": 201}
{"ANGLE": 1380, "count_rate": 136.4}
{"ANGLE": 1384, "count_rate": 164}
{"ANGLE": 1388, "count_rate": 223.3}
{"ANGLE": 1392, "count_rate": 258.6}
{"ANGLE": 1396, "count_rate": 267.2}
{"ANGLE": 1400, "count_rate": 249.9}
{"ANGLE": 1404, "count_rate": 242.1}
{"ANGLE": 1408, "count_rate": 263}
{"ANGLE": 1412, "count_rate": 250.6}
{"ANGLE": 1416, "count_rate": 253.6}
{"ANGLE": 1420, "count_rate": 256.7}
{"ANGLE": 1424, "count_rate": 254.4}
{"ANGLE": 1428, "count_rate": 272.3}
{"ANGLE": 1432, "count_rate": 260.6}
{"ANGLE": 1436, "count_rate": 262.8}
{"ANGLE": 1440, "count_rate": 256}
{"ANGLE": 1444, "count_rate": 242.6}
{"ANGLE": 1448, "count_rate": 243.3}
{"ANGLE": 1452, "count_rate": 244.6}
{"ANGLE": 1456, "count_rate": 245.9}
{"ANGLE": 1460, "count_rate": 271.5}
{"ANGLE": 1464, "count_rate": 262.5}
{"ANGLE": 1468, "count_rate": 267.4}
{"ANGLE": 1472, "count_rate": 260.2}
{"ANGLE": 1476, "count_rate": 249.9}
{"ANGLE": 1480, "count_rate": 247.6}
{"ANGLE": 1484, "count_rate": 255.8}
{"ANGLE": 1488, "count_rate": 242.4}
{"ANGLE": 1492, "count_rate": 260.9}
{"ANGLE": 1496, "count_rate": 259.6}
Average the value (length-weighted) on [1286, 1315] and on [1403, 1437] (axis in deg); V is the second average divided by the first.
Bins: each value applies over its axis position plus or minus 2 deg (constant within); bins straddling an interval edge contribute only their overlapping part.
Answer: 1.1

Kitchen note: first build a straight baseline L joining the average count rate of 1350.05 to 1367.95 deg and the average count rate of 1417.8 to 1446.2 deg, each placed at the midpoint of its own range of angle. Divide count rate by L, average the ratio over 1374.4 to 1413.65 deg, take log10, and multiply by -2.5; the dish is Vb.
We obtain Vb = 0.17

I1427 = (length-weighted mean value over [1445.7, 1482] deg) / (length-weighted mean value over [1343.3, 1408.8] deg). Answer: 1.1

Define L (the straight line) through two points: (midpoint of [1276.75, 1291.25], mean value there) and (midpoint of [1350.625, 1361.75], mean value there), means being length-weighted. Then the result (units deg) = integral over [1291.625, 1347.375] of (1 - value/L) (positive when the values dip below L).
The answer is 6.1 deg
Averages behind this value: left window 250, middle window 233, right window 274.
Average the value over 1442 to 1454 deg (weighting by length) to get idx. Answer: 244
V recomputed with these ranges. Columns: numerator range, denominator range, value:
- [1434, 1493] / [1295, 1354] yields 1.08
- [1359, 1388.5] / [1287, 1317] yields 0.90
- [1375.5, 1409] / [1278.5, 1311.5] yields 0.92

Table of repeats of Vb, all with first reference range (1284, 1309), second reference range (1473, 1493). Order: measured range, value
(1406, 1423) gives -0.04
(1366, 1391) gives 0.17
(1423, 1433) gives -0.07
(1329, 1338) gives 0.46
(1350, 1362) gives -0.13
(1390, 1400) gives -0.06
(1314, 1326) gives -0.08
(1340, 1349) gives -0.07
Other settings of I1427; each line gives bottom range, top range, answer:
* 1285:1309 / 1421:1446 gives 1.08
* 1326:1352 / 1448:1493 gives 1.17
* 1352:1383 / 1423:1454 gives 1.06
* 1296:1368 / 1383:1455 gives 1.02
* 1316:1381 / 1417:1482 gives 1.08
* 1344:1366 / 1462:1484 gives 0.96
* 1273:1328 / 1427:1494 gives 1.03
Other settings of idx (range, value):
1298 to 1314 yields 248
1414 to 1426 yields 255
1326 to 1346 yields 205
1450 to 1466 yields 256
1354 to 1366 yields 274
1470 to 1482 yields 253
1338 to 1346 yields 261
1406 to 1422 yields 256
